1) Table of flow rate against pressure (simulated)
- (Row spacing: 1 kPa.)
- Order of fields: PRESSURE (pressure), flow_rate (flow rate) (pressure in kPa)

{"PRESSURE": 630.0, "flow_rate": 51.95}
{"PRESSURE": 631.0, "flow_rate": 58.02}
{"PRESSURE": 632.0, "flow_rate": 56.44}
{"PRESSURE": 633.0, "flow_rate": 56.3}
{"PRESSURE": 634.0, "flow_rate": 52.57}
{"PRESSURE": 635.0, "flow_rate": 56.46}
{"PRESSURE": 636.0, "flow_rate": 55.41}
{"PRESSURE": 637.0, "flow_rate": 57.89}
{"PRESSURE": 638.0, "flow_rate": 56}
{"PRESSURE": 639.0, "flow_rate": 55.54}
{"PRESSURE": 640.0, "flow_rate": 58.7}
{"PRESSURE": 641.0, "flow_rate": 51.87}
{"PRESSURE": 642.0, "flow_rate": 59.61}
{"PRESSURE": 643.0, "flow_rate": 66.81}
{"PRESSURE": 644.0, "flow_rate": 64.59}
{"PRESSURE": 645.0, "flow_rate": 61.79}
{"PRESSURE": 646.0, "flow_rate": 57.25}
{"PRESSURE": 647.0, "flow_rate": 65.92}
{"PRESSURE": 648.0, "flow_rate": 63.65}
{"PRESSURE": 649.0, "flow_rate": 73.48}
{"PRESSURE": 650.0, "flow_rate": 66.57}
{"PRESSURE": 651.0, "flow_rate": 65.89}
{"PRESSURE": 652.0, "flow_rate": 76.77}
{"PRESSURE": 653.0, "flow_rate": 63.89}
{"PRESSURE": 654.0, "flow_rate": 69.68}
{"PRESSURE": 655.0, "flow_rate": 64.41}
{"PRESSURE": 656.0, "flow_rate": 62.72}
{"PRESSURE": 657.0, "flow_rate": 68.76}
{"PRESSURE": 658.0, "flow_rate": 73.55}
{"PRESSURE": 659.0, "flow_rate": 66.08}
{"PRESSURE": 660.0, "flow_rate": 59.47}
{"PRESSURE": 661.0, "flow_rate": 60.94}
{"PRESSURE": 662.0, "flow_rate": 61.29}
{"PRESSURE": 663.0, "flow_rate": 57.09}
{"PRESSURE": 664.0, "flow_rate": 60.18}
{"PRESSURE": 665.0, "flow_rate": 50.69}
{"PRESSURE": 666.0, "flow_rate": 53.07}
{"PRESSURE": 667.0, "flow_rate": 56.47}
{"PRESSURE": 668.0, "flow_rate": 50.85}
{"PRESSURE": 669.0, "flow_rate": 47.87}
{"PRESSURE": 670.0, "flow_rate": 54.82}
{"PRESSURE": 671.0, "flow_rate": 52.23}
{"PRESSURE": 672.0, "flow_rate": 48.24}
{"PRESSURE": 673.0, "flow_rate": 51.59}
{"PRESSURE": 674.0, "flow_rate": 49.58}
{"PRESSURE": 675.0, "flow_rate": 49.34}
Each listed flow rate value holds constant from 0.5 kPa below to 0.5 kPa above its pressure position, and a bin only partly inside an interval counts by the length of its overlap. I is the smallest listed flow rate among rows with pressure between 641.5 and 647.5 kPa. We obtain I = 57.25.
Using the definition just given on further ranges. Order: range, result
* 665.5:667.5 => 53.07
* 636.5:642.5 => 51.87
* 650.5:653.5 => 63.89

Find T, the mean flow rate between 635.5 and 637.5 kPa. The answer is 56.6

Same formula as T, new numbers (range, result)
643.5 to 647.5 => 62.4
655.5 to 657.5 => 65.7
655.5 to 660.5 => 66.1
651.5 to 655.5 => 68.7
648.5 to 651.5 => 68.6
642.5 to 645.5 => 64.4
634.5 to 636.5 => 55.9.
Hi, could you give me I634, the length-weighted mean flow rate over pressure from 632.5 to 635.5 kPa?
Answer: 55.1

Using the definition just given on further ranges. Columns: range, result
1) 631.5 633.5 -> 56.4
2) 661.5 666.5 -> 56.5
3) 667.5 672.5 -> 50.8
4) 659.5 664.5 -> 59.8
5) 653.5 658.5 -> 67.8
